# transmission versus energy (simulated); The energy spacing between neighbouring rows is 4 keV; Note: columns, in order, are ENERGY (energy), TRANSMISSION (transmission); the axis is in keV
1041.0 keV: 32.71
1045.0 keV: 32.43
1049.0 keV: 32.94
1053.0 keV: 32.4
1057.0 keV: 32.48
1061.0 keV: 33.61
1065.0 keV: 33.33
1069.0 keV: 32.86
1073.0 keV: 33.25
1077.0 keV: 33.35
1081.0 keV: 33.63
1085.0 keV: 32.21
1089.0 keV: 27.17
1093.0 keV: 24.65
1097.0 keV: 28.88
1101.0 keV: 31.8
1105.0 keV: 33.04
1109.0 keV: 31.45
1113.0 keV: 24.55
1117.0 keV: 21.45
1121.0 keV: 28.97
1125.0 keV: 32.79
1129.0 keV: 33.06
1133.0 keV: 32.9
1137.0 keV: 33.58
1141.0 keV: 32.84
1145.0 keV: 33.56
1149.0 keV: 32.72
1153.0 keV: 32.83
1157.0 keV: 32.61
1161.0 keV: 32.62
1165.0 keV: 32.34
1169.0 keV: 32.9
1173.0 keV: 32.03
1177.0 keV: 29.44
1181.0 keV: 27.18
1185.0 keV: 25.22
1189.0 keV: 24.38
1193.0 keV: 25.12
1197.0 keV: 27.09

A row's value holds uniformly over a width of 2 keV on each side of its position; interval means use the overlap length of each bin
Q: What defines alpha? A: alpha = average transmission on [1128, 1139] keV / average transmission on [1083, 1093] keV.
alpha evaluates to 1.2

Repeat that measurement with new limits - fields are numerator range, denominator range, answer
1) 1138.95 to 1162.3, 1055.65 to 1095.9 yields 1.04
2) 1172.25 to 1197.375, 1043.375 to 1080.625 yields 0.82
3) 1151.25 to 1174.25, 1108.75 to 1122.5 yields 1.26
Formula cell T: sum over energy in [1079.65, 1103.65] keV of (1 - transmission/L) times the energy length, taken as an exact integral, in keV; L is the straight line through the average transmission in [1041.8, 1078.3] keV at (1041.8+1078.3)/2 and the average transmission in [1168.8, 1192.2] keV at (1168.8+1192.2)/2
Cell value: 1.5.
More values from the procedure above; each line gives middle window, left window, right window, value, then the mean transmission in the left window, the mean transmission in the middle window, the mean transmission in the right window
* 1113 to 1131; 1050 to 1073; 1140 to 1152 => 2.4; 33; 28.6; 33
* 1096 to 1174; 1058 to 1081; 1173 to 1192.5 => -4.8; 33.3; 31.4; 27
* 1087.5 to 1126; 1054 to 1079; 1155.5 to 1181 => 4.9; 33.1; 28.4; 31.6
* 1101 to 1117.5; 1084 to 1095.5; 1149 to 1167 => 0.2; 27.7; 28.7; 32.6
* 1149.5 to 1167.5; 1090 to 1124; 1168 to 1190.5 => -2.7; 28.2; 32.6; 28.4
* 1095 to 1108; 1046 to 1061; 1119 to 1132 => 0.3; 32.7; 31.3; 31.7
